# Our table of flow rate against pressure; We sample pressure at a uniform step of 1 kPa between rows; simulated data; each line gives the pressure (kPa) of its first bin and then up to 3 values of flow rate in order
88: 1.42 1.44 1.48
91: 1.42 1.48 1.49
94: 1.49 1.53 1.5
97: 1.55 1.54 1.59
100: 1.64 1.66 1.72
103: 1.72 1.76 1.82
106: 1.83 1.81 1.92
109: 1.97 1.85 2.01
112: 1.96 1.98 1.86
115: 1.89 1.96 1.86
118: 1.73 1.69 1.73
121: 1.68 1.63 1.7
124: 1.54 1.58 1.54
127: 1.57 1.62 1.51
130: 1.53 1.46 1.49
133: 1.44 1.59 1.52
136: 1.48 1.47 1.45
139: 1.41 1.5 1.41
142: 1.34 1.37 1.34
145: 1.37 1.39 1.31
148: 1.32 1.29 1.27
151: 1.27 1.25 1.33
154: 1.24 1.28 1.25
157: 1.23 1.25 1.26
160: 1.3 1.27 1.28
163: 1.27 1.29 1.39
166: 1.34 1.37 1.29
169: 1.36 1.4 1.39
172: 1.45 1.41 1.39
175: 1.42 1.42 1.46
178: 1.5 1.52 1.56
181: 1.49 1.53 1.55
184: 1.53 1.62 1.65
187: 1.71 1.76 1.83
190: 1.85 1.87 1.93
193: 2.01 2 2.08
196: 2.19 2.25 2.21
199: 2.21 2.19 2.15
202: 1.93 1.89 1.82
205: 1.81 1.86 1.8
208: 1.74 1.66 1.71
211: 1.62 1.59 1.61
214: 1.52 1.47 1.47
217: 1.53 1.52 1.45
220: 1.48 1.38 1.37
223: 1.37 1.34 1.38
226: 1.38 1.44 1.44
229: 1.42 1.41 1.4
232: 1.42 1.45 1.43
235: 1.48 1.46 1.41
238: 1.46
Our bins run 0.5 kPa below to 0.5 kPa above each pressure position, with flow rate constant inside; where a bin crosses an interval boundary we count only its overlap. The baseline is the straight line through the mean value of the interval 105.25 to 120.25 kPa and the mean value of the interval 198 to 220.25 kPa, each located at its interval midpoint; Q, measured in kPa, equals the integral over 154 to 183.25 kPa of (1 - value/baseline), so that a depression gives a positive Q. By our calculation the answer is 6.9 kPa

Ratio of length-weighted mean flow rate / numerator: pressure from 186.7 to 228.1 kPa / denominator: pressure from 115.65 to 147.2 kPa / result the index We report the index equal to 1.1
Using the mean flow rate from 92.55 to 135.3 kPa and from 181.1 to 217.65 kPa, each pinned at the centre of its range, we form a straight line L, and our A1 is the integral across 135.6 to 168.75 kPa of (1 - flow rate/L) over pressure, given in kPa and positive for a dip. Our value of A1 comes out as 7.8 kPa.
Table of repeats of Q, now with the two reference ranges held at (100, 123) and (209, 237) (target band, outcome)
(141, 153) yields 2.7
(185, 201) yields -4.3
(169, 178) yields 1.1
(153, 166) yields 3.0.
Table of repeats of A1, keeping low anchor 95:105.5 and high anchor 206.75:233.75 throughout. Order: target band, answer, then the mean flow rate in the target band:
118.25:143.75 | 1.2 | 1.53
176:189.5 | -0.4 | 1.59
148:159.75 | 2.3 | 1.27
